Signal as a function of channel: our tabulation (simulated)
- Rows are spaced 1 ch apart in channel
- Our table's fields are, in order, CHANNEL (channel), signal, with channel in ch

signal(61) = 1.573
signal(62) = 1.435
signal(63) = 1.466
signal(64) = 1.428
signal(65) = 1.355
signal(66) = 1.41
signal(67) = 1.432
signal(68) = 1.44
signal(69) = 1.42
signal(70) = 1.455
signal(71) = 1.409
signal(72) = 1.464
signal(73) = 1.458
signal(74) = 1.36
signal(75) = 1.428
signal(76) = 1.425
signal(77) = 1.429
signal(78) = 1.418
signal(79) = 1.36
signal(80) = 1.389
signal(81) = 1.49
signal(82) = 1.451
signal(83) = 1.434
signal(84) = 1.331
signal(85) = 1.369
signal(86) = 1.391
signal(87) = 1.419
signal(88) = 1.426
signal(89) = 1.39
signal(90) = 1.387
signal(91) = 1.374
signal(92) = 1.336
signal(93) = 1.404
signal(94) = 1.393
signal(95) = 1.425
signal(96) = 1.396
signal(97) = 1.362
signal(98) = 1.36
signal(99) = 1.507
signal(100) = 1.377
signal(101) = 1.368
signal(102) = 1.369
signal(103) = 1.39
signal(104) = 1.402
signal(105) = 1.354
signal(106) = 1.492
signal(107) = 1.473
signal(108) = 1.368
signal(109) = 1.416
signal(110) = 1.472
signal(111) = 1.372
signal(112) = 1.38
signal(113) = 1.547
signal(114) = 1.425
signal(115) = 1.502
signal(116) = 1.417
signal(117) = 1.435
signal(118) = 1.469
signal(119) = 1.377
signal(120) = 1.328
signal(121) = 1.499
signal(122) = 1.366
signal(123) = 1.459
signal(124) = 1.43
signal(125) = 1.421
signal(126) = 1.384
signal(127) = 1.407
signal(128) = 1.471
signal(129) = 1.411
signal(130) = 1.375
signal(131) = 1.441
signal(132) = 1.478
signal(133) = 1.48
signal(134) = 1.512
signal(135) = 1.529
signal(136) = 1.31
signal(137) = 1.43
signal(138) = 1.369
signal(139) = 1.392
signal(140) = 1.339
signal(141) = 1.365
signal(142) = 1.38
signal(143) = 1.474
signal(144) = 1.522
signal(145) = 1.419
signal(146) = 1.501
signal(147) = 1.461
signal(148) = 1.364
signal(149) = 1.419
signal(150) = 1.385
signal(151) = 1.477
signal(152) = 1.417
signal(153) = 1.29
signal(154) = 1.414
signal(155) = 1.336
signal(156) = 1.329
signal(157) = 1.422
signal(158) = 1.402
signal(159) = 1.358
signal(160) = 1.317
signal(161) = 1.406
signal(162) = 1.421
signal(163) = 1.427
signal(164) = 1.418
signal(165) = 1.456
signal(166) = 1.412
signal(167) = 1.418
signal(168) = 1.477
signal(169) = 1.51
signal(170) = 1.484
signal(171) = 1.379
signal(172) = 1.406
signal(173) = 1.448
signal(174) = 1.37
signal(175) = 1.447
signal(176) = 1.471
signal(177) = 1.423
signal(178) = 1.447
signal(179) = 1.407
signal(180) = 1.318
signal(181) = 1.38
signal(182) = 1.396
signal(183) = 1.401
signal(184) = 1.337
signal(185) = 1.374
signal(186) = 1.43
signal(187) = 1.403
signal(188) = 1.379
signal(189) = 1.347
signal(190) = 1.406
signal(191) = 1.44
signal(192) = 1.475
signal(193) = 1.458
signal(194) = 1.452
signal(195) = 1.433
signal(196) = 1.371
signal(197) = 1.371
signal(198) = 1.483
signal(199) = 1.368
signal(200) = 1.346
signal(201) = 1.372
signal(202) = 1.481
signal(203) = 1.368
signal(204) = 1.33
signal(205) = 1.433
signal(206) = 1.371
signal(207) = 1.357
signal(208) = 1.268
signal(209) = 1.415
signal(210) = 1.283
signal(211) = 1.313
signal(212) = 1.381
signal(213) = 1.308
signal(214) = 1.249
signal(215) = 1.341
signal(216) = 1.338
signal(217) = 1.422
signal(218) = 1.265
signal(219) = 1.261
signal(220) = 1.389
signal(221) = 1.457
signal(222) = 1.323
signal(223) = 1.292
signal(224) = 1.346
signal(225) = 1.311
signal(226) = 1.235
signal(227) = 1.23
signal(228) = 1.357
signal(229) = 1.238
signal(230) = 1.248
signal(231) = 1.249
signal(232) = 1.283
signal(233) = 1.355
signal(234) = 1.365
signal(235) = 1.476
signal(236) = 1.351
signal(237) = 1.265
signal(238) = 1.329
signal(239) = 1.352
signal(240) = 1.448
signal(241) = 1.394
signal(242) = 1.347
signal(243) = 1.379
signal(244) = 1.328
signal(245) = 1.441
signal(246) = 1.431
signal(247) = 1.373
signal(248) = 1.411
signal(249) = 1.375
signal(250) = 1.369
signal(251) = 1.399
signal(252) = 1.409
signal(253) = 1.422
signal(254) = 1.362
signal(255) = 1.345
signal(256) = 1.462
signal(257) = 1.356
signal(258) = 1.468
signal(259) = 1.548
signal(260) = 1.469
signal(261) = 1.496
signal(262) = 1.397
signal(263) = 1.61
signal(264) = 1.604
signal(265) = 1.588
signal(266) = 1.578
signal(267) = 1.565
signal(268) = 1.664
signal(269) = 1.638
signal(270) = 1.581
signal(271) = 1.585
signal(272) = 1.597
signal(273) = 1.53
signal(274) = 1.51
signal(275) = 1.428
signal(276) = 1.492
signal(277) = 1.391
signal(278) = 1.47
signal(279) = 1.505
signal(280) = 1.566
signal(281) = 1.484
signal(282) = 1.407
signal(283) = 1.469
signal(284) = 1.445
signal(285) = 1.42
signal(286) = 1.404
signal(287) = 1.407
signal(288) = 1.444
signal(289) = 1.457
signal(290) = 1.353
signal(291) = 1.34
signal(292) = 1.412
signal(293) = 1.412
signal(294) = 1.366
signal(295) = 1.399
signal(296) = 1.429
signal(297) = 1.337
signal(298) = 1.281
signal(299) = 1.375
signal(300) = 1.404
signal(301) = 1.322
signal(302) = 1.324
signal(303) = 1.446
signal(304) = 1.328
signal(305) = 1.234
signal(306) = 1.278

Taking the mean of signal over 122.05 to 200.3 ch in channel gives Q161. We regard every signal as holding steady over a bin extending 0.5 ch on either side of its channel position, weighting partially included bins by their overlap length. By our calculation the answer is 1.41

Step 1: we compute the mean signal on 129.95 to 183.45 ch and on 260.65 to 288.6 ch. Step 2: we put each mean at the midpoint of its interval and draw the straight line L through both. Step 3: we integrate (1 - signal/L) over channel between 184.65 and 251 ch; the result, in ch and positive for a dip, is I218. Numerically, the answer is 4.7 ch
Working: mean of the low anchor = 1.42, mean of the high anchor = 1.51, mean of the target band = 1.36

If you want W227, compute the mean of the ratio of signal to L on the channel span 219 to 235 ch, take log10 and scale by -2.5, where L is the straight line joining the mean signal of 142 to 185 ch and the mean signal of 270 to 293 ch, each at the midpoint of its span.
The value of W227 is 0.10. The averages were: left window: 1.41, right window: 1.46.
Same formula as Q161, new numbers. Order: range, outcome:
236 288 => 1.46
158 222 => 1.39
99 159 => 1.42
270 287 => 1.48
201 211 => 1.36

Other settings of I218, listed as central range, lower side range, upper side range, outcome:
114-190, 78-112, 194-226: -2.0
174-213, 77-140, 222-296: 0.7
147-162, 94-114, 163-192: 0.3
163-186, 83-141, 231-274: 0.1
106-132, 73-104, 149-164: -0.6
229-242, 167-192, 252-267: 1.1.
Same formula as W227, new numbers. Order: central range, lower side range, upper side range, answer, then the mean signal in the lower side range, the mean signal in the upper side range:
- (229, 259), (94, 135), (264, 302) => 0.06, 1.42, 1.46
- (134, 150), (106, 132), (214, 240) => -0.01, 1.43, 1.32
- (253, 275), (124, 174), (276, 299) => -0.07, 1.42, 1.42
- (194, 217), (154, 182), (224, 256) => 0.01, 1.41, 1.35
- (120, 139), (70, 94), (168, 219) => -0.02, 1.41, 1.39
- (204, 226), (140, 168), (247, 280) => 0.09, 1.41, 1.49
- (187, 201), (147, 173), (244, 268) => 0.01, 1.41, 1.46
